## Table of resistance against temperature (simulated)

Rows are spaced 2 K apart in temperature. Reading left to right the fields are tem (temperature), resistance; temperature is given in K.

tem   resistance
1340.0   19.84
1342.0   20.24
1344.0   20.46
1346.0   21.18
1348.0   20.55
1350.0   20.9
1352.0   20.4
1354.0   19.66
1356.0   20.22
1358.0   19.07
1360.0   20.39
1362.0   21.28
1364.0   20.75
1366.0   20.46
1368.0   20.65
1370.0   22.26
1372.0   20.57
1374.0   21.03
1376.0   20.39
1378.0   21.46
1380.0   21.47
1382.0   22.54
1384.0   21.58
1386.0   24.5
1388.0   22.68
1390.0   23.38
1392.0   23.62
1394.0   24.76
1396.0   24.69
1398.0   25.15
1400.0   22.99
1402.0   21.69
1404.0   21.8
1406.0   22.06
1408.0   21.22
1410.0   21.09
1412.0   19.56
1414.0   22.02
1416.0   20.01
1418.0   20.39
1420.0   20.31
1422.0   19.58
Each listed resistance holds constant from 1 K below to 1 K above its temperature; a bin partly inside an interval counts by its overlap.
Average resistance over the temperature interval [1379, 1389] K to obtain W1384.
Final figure 22.6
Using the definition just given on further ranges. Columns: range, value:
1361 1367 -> 20.8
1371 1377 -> 20.7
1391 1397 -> 24.4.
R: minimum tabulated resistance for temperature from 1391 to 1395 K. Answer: 23.62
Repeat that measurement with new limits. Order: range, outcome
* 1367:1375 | 20.57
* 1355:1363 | 19.07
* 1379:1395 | 21.47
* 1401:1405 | 21.69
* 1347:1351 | 20.55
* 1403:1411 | 21.09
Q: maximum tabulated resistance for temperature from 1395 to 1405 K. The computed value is 25.15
